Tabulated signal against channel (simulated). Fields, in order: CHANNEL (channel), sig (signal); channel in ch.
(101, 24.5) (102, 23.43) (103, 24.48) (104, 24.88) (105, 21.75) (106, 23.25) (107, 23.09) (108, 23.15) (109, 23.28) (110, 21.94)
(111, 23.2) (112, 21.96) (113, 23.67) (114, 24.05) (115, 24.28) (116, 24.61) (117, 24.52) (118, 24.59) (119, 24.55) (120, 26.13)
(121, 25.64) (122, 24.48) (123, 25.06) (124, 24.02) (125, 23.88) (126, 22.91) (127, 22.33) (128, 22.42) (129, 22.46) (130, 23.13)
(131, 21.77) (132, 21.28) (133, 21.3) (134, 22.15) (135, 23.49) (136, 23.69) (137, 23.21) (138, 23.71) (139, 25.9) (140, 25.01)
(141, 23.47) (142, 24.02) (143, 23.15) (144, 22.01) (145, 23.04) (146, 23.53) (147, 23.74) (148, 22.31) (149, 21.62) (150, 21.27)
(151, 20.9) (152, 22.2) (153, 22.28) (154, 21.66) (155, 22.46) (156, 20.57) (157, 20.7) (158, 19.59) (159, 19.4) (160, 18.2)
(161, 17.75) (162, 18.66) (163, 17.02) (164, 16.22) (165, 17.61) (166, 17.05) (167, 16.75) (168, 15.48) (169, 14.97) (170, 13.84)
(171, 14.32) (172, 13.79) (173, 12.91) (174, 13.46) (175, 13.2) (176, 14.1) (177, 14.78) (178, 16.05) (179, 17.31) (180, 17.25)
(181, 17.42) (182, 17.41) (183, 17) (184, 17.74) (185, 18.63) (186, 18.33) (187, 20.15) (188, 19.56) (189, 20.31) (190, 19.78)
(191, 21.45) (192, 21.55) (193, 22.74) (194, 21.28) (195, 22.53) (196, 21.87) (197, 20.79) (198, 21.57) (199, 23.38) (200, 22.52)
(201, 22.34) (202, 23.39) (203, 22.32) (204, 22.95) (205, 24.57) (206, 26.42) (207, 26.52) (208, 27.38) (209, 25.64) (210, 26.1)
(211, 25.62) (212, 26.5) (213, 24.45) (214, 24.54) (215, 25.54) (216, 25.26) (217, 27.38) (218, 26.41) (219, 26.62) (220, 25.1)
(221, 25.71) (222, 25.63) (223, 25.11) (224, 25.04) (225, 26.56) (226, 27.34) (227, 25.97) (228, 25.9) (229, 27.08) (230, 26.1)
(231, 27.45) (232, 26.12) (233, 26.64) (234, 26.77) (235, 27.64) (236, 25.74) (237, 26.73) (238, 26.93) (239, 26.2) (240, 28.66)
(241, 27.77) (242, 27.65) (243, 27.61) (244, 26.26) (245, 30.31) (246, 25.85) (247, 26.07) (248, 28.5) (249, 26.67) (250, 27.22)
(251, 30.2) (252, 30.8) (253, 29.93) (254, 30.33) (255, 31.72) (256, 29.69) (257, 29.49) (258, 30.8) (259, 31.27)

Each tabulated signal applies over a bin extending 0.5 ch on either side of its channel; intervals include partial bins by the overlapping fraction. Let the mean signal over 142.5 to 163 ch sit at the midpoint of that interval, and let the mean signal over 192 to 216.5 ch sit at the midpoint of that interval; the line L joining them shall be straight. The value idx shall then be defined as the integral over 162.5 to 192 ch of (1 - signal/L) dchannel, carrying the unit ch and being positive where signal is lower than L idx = 7.5 ch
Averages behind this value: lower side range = 21.1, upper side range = 24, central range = 16.8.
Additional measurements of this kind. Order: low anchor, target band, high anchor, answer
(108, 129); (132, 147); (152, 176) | -1.8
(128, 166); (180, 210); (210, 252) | 3.5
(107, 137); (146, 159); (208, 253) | 1.5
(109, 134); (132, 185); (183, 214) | 8.5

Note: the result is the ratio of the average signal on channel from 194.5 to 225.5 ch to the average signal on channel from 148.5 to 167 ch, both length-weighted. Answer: 1.26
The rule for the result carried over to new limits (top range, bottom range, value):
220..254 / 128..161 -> 1.22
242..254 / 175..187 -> 1.67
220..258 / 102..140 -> 1.17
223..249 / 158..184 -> 1.66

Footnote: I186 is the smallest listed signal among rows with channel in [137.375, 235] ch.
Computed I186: 12.91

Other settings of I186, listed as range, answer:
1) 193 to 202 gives 20.79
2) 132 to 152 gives 20.9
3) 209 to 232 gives 24.45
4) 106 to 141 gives 21.28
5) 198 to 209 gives 21.57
